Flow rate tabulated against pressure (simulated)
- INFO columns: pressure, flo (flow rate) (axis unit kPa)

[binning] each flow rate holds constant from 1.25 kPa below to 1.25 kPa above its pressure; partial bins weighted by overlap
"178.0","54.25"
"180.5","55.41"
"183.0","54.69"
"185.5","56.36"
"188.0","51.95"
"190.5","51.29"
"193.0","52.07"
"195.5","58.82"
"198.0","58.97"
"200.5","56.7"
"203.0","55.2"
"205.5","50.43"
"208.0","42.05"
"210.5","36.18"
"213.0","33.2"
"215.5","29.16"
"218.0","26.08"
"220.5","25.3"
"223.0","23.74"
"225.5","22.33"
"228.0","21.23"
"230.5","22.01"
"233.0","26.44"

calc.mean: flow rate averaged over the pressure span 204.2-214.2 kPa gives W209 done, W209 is 40.6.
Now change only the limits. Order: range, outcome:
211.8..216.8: 31.1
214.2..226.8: 25.3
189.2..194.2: 51.7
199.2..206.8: 54.1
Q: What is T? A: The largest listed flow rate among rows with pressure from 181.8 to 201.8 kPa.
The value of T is 58.97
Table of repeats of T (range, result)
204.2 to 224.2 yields 50.43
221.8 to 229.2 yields 23.74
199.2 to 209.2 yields 56.7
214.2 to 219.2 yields 29.16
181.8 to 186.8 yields 56.36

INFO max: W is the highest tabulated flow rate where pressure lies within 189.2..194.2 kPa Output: 52.07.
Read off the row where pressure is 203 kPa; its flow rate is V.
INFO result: 55.2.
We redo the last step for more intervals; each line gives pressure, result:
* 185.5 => 56.36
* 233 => 26.44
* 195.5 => 58.82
